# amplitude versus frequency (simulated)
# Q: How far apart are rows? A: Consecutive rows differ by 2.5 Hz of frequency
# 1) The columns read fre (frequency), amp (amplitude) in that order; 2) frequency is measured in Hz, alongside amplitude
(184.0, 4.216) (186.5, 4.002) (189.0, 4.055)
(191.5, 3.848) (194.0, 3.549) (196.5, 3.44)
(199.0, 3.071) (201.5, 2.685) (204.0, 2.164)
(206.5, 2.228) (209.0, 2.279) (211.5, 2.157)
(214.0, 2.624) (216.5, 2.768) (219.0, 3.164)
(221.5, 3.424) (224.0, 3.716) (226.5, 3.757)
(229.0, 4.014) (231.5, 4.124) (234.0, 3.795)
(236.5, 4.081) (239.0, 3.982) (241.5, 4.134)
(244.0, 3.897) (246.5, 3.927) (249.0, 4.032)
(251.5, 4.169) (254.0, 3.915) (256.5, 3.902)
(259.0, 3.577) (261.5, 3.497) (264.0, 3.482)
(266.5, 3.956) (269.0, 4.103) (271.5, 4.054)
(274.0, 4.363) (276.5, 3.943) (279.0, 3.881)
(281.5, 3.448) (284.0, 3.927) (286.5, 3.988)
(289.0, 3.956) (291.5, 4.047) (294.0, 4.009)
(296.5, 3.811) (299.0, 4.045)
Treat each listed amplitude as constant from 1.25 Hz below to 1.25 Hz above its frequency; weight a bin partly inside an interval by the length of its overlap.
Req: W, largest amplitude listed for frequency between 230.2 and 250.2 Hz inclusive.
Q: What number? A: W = 4.134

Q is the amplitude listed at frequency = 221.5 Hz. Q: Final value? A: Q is 3.424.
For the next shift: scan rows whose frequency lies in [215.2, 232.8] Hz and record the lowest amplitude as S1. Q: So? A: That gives 2.768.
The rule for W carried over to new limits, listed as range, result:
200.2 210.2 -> 2.685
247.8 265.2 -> 4.169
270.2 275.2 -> 4.363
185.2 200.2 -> 4.055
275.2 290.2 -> 3.988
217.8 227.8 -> 3.757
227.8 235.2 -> 4.124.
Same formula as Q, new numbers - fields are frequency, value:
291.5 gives 4.047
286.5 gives 3.988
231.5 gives 4.124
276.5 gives 3.943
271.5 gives 4.054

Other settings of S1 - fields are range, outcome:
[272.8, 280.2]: 3.881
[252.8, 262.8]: 3.497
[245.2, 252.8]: 3.927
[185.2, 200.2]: 3.071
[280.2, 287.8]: 3.448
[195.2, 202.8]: 2.685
